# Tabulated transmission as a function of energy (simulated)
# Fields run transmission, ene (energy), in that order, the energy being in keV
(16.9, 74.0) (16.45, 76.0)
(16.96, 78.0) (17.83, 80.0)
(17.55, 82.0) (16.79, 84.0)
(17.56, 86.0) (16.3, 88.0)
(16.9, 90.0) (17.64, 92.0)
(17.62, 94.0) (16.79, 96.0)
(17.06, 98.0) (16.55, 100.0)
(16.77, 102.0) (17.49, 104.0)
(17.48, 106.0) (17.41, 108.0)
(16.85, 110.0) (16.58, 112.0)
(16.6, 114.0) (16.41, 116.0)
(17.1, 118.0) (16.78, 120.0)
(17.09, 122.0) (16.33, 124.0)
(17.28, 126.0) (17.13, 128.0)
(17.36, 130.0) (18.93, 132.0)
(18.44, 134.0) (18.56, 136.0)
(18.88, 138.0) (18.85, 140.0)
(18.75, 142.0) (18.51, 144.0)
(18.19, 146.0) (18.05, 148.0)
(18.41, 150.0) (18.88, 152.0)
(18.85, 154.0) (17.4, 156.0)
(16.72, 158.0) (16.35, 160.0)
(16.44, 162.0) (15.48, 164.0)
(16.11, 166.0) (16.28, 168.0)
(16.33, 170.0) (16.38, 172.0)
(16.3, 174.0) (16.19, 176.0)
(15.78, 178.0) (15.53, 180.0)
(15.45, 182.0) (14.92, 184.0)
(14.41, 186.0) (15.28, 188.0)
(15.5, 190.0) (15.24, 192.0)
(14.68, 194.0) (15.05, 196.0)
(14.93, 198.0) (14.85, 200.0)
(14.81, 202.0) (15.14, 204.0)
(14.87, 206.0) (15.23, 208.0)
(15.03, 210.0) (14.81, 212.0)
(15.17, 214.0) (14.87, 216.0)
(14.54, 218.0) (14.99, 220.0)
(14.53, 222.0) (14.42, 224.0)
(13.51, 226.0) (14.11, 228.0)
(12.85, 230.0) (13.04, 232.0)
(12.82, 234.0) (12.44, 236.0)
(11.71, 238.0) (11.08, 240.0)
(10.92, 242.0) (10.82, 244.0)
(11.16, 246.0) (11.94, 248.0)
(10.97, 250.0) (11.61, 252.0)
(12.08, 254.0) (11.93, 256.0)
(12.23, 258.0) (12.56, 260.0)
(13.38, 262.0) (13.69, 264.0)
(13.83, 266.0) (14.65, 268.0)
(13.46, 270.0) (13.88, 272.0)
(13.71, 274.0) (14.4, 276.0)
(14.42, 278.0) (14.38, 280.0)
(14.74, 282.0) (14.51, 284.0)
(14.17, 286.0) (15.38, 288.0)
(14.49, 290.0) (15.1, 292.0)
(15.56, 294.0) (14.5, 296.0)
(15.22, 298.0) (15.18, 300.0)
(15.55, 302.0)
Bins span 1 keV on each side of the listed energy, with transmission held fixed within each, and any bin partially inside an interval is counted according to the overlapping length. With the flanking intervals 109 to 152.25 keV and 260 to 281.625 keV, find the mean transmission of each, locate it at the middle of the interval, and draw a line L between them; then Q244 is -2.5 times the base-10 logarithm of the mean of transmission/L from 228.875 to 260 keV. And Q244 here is 0.23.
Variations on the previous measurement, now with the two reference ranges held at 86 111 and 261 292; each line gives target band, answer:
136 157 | -0.13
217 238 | 0.11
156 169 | -0.02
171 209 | 0.02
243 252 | 0.29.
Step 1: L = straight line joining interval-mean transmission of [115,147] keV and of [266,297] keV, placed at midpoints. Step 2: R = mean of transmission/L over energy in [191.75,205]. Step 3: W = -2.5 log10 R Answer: 0.095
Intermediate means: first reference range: 17.8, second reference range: 14.5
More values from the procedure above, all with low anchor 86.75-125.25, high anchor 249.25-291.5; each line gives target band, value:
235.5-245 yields 0.244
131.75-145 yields -0.150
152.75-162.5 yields -0.088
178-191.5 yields 0.007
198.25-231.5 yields 0.009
